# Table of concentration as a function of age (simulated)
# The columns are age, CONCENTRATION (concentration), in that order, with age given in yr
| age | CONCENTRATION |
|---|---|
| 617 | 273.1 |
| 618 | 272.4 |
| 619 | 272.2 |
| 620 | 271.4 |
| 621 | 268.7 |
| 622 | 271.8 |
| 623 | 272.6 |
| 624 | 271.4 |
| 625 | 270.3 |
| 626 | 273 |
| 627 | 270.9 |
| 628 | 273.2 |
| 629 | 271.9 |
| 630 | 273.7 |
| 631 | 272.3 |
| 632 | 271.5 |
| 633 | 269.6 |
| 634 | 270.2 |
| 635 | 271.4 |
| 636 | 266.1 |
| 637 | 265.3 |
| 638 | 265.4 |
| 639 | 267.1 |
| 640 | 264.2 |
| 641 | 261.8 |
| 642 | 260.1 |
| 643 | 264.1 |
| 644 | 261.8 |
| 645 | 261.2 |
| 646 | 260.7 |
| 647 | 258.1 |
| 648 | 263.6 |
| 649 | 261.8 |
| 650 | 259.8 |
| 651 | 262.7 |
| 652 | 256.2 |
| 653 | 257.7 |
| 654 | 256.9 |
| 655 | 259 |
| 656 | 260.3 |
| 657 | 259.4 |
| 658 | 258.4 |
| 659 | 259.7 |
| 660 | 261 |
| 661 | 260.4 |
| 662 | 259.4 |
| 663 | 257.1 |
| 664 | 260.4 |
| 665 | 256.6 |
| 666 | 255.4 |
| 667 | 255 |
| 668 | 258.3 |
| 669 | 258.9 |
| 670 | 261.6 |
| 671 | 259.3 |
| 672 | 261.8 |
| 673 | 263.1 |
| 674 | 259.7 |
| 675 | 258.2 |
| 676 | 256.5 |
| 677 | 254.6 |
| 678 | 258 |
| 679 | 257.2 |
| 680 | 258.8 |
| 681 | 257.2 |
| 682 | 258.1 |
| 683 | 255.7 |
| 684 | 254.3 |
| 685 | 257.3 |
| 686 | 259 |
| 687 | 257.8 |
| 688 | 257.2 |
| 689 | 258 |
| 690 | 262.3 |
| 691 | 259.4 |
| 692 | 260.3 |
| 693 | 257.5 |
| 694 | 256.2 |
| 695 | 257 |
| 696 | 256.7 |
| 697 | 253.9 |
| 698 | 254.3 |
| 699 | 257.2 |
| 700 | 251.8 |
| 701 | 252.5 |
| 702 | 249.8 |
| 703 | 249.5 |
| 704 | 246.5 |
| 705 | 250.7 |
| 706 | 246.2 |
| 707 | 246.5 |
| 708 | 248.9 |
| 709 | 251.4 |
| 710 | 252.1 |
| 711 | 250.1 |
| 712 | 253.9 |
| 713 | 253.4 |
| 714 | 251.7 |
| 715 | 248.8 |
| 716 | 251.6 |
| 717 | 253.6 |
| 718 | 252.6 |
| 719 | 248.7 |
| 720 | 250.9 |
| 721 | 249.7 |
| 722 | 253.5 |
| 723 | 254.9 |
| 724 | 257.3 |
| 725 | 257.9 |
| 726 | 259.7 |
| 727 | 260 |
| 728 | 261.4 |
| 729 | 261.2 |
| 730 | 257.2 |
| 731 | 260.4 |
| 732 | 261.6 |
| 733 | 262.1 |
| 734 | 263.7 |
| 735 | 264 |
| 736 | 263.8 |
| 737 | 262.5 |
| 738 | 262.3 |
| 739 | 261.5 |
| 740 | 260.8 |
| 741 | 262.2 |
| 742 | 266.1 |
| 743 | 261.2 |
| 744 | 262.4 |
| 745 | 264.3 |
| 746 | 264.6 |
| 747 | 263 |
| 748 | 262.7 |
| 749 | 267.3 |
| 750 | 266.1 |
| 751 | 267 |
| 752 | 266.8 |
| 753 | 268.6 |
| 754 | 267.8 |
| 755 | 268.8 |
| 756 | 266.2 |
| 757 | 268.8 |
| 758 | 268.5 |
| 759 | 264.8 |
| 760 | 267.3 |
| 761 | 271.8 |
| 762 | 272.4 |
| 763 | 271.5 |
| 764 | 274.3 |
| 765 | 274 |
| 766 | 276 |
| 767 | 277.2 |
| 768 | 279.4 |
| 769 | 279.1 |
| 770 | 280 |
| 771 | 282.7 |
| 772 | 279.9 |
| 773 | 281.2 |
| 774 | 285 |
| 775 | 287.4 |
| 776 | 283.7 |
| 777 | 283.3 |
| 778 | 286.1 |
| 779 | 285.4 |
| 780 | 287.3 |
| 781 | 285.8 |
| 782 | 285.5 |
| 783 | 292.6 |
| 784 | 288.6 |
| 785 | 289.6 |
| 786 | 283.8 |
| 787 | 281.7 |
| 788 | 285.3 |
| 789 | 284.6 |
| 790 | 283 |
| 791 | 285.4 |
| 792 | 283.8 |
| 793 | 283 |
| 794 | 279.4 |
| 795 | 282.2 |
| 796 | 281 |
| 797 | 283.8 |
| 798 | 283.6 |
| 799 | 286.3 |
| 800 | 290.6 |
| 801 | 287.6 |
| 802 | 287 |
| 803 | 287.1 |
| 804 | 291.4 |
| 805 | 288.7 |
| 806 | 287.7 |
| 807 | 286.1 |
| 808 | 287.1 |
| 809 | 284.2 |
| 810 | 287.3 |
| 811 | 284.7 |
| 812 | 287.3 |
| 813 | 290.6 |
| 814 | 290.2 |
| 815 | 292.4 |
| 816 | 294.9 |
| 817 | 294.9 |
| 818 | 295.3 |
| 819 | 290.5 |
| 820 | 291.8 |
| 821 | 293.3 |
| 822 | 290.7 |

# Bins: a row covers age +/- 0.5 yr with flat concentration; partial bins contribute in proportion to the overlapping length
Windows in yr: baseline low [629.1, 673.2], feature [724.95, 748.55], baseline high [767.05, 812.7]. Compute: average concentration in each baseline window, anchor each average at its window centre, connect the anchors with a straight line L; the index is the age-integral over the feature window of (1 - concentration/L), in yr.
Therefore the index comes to 1.21 yr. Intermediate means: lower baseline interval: 262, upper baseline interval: 285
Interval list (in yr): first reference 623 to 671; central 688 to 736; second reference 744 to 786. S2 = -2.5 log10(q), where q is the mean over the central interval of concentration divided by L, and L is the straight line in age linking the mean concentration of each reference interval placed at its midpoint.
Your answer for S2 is 0.06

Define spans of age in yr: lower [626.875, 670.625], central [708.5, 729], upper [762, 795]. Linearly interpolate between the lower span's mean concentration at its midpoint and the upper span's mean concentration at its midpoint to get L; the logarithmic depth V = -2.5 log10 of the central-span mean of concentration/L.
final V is 0.08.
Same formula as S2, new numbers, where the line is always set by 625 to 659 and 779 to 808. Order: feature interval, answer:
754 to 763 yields 0.05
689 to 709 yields 0.08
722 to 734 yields 0.07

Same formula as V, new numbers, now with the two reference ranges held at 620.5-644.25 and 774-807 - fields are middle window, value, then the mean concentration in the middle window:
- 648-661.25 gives 0.047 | 260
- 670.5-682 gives 0.061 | 259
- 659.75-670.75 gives 0.056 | 259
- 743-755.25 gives 0.062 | 266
